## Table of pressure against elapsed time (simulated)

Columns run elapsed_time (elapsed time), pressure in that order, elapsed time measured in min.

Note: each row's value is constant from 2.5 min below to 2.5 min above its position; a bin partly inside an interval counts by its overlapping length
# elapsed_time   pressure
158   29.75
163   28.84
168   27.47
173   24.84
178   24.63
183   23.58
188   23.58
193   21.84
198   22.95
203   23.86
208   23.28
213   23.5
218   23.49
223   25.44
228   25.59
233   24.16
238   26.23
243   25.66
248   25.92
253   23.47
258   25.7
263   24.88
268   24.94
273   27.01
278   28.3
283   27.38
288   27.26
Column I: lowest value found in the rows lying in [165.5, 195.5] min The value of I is 21.84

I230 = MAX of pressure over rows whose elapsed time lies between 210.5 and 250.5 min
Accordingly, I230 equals 26.23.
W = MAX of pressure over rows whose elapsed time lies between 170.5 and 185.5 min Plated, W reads 24.84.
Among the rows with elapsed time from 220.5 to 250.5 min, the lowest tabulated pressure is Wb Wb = 24.16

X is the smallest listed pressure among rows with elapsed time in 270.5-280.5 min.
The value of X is 27.01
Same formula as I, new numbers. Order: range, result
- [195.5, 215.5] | 22.95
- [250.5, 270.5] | 23.47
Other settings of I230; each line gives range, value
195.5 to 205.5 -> 23.86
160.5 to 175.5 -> 28.84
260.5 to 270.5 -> 24.94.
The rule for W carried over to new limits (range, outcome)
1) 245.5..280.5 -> 28.3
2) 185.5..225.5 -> 25.44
